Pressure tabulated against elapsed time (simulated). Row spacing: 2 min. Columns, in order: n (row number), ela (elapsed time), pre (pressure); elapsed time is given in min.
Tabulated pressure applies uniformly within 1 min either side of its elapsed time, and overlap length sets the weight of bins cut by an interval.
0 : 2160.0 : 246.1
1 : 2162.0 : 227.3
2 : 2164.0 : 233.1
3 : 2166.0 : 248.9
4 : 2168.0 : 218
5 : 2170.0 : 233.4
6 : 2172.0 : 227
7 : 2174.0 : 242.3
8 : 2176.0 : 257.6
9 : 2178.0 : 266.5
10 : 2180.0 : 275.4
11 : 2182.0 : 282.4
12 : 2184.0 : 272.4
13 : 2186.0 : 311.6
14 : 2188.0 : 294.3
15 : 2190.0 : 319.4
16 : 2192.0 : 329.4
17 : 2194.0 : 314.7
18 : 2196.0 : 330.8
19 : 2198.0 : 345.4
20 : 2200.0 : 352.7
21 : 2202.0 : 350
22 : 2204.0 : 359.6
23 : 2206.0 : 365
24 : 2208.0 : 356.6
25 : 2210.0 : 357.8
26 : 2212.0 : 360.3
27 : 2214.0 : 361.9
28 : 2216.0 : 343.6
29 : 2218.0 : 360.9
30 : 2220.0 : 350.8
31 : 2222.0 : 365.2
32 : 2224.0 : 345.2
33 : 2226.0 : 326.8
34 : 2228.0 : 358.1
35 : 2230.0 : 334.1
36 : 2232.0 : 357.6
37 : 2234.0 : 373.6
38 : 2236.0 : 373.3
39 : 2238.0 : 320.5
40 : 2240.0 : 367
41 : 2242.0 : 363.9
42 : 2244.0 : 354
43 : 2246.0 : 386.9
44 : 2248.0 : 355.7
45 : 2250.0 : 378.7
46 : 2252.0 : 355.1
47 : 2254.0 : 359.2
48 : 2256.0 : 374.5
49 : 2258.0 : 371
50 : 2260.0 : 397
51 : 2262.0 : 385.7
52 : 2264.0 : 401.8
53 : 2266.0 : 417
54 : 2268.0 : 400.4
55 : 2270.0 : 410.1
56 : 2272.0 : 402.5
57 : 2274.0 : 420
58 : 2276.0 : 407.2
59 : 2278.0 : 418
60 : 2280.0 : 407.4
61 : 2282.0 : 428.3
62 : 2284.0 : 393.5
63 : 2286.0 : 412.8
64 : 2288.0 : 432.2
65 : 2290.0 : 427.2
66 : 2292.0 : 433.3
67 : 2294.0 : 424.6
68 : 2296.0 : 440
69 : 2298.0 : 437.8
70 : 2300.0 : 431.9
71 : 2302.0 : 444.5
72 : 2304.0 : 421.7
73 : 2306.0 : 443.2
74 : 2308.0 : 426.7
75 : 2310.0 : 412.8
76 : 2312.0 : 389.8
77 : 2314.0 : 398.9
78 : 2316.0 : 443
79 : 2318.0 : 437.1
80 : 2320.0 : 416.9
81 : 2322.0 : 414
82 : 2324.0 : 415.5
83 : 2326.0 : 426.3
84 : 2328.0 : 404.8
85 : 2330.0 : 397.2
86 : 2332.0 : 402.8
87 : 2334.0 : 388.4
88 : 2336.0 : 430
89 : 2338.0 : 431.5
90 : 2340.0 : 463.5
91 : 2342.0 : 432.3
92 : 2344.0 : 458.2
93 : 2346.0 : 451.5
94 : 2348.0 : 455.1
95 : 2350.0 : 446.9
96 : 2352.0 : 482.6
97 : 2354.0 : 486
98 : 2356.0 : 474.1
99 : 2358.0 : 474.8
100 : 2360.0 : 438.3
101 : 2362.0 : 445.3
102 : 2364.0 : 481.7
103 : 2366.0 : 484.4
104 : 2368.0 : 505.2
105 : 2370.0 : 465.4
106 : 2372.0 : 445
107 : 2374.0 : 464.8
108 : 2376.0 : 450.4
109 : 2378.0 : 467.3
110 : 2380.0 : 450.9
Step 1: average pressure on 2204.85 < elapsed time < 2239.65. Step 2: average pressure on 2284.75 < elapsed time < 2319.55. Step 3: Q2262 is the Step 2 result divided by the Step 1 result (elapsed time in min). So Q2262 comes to 1.21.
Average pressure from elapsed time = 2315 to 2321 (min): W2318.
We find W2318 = 432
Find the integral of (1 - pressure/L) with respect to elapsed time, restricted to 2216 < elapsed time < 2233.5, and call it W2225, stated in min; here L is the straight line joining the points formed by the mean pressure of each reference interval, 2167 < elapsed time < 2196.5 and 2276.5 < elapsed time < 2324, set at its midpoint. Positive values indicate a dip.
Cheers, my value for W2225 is -1.1 min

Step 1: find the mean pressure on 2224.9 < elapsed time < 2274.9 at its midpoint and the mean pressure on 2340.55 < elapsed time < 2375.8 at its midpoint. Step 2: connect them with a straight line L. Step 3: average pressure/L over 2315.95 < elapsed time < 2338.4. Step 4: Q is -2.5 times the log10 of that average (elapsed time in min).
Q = 0.06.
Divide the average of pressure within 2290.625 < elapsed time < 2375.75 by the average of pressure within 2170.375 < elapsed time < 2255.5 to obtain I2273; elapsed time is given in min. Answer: 1.32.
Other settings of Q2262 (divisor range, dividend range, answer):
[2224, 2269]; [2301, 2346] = 1.15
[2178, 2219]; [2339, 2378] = 1.40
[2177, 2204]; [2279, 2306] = 1.36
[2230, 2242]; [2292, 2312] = 1.20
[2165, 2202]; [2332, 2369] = 1.59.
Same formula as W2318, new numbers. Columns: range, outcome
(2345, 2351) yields 451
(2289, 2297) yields 431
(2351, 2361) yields 471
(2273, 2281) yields 413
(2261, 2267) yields 402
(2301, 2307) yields 436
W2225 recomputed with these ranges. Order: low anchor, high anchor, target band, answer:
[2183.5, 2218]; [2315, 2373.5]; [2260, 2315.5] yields -2.0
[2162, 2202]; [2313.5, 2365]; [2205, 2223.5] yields -2.6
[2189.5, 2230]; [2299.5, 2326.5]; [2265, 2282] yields -0.7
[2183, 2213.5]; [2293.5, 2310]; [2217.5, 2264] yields 1.6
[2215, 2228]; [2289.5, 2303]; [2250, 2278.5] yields 0.4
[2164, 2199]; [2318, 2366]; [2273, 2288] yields -1.4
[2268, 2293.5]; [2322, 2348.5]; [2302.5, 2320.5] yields 0.0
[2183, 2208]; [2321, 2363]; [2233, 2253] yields 0.1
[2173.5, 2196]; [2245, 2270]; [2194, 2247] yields -3.0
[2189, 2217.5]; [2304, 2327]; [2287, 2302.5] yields -1.0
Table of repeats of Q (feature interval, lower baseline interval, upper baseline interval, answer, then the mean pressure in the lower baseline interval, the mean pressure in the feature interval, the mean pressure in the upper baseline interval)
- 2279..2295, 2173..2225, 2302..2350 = -0.07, 326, 420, 425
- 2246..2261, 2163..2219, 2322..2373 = -0.03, 306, 371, 447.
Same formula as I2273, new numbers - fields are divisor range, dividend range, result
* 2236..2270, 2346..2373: 1.25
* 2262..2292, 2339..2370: 1.13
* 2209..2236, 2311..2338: 1.17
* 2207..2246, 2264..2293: 1.17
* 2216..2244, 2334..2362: 1.28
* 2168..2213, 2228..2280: 1.24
